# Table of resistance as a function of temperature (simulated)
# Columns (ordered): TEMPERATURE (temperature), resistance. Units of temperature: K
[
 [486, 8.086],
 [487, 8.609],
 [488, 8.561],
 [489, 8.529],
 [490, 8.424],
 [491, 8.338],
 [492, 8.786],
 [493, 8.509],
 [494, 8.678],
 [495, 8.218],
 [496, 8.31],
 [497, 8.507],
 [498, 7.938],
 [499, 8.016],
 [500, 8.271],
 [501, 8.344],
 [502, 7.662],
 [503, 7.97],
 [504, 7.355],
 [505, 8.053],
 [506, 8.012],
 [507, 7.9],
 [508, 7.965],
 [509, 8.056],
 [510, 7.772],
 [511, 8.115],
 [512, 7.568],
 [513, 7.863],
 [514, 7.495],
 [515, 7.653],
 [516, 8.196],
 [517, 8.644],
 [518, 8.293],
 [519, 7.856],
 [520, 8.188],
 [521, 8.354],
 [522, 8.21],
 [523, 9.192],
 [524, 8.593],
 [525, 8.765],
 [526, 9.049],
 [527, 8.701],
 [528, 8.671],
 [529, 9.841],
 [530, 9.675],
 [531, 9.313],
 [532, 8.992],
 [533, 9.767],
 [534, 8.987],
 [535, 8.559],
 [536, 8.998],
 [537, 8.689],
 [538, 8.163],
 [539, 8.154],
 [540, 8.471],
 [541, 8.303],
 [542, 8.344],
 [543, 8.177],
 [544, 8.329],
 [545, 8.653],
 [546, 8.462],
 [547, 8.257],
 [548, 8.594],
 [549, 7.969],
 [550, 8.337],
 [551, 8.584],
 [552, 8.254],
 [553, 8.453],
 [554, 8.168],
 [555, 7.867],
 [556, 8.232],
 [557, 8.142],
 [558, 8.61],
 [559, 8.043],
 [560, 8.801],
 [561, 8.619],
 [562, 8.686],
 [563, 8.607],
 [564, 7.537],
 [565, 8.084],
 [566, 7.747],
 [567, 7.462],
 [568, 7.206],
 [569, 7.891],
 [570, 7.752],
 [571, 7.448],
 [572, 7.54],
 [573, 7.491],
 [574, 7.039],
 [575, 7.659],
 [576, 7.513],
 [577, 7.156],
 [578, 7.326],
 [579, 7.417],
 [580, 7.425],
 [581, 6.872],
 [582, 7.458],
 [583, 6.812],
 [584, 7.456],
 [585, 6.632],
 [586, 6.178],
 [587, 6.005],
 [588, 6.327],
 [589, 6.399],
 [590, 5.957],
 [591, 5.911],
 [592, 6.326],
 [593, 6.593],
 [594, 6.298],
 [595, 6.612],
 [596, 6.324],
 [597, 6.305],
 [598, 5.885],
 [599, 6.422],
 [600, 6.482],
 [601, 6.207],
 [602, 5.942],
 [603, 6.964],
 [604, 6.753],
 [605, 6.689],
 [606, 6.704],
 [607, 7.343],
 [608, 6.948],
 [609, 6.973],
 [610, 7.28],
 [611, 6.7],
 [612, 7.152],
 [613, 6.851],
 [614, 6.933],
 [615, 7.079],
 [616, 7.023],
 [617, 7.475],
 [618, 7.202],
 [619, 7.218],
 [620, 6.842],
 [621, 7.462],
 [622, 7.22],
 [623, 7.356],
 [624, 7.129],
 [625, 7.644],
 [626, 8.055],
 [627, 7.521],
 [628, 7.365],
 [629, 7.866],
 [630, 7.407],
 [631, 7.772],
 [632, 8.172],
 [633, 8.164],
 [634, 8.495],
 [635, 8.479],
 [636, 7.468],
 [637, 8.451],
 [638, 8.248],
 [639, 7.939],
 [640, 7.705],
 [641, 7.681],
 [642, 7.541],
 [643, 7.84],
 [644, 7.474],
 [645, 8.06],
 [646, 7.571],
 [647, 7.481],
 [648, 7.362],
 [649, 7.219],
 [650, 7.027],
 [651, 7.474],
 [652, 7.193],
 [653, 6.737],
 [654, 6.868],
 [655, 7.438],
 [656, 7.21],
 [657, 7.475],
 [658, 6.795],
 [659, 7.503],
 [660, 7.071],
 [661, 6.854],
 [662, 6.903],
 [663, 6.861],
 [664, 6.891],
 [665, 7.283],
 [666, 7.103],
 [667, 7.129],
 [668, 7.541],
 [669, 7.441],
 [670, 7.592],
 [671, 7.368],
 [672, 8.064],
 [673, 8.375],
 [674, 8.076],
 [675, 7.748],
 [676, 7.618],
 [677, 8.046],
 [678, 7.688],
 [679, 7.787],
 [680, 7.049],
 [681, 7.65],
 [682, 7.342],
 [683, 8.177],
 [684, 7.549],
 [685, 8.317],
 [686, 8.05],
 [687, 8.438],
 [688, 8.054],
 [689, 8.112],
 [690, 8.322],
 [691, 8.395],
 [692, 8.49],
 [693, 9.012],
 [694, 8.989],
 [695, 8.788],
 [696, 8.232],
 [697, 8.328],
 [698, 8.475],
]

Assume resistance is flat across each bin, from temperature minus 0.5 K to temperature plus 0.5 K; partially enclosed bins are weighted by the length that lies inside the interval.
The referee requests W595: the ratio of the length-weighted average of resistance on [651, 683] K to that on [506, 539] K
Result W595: 0.9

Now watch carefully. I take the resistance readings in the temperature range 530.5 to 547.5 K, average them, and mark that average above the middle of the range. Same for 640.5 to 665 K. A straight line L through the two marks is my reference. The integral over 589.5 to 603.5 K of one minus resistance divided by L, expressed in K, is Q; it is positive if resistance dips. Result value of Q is 2.89 K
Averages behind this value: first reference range 8.62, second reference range 7.27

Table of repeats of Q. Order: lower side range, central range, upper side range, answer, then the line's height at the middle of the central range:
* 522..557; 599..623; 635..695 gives 3.4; 8.08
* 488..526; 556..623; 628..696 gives 6.9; 7.94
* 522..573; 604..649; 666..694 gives 3.6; 8.12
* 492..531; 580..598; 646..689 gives 3.2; 7.89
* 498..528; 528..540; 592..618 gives -1.8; 7.82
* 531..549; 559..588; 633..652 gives 2.9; 8.31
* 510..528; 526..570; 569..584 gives -3.5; 7.82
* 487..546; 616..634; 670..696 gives 1.4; 8.17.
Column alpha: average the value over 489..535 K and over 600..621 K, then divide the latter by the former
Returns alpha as 0.8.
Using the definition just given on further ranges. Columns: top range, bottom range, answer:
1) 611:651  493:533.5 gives 0.90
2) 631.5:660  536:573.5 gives 0.93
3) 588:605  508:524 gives 0.78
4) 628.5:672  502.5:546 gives 0.89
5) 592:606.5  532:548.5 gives 0.75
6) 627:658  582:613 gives 1.16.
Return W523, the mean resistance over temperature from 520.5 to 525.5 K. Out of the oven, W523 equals 8.62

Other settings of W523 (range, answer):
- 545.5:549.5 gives 8.32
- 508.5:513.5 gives 7.87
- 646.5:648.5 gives 7.42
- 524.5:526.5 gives 8.91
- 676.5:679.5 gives 7.84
